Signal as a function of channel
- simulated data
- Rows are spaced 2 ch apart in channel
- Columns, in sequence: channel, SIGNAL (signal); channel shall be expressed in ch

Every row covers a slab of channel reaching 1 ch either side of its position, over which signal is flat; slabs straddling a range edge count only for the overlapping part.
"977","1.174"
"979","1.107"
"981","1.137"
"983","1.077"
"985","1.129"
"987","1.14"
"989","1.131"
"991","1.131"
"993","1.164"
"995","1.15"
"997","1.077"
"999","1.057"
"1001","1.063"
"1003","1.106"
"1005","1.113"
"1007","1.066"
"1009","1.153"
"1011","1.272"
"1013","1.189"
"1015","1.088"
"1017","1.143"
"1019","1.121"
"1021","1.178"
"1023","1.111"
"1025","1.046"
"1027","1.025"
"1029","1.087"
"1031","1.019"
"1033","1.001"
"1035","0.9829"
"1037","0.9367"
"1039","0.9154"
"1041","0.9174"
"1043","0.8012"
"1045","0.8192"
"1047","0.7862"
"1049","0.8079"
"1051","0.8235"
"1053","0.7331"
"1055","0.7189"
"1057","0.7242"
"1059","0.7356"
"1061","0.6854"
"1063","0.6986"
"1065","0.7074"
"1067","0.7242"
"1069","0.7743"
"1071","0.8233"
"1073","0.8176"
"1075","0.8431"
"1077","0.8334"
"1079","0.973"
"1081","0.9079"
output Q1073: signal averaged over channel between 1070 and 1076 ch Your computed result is 0.828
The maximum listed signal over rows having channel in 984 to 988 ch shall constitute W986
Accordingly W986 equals 1.14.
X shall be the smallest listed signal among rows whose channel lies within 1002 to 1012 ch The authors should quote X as 1.066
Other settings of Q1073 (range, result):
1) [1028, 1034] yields 1.04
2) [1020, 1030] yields 1.09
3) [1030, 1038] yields 0.985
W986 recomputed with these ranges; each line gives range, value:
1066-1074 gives 0.8233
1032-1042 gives 1.001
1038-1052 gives 0.9174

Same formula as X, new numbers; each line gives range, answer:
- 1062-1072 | 0.6986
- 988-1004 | 1.057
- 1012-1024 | 1.088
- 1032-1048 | 0.7862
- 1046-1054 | 0.7331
